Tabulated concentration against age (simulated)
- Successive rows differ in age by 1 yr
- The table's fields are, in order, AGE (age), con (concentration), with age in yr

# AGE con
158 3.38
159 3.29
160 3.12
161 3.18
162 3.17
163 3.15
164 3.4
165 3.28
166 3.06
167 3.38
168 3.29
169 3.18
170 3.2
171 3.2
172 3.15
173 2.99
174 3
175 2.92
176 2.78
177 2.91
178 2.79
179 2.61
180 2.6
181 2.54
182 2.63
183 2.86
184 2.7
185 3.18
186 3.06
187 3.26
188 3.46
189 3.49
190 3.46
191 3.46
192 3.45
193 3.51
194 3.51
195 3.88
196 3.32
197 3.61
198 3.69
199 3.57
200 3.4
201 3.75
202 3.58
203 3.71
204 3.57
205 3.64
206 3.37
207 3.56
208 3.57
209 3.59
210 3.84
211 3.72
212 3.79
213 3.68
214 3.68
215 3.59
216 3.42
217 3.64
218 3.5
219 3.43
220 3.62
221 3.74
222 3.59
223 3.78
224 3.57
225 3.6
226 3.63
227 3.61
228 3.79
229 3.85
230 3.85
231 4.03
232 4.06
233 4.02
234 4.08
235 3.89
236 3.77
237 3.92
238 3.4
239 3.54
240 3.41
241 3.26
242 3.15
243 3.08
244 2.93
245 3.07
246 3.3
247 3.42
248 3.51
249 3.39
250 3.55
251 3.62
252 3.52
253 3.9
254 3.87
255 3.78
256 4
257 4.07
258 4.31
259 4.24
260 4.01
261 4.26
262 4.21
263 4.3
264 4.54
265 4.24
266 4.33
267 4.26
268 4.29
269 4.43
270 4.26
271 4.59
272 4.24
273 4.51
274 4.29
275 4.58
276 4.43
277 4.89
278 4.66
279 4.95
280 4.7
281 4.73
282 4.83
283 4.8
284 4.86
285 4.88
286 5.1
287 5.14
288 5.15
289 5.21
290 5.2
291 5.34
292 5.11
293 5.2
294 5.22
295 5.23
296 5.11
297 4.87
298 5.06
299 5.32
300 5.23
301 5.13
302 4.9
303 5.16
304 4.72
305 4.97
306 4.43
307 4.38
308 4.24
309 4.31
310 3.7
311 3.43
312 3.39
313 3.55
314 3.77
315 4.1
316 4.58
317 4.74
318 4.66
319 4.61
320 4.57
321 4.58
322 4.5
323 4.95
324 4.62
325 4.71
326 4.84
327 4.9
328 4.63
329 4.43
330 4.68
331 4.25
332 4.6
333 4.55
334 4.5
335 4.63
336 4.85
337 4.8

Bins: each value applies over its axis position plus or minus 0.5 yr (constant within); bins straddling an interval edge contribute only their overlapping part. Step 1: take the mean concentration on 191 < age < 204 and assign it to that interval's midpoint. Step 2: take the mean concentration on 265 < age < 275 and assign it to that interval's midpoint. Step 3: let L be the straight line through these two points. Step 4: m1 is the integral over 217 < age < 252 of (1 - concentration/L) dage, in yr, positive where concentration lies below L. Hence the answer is 3.4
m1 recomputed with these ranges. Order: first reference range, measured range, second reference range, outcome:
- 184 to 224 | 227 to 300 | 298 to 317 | -3.5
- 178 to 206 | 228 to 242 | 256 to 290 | 0.7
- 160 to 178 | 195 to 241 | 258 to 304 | 2.0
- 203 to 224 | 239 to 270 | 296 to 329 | 1.6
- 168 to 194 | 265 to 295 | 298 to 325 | -4.4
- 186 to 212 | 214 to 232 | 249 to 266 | 0.3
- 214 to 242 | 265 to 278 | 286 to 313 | -0.2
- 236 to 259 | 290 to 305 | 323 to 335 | -3.2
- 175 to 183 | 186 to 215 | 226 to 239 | -3.7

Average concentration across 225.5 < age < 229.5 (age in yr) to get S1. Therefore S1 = 3.72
